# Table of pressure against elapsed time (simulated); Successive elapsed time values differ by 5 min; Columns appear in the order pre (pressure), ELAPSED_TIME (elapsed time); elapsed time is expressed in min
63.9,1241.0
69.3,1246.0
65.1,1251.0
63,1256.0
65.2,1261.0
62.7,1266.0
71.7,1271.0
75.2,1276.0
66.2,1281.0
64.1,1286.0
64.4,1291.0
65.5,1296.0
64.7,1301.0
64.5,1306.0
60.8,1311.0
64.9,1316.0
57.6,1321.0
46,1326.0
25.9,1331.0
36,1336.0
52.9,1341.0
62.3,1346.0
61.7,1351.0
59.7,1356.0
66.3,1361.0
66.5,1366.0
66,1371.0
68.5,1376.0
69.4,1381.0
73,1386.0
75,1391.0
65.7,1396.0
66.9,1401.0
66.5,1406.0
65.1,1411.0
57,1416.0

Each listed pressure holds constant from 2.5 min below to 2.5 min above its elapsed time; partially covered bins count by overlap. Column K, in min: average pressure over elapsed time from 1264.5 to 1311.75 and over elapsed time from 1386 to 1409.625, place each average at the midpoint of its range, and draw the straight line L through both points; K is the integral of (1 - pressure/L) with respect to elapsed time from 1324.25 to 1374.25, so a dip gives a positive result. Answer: 9.7 min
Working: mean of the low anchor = 66.2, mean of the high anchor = 68.8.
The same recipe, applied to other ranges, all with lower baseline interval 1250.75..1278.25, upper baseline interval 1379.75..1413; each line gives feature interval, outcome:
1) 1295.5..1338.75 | 9.2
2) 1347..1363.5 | 1.4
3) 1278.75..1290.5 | 0.4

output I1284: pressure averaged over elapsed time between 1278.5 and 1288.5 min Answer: 65.2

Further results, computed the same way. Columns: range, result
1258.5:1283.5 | 68.2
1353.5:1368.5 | 64.2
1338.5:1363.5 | 60.6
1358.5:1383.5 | 67.3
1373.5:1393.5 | 71.5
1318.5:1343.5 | 43.7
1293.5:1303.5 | 65.1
